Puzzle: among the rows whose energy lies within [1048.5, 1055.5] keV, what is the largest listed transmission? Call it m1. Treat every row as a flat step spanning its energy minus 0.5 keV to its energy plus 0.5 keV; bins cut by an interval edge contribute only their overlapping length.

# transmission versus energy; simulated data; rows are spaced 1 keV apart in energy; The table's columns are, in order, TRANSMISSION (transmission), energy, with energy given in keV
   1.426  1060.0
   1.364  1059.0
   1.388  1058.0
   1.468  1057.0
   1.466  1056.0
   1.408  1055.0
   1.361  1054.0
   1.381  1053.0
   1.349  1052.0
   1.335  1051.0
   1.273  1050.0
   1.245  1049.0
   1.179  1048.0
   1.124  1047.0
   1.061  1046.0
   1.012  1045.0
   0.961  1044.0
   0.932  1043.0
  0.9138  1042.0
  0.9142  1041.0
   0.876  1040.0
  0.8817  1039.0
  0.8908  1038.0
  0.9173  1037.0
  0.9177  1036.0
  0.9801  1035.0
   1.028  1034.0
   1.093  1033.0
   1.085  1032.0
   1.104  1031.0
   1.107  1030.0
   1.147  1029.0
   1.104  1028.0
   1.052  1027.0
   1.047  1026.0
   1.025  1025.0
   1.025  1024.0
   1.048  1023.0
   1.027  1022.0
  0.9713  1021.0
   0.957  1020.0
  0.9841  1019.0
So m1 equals 1.408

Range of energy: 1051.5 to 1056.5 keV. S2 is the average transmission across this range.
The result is 1.39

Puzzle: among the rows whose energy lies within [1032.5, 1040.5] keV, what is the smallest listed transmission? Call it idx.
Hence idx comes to 0.876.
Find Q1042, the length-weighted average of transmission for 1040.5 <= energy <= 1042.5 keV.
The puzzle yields 0.914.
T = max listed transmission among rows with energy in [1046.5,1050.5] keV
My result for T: 1.273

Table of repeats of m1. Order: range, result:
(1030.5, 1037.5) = 1.104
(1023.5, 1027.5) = 1.052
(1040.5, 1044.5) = 0.961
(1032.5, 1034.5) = 1.093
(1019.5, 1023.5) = 1.048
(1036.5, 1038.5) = 0.9173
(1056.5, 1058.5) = 1.468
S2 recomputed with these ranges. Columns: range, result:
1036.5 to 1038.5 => 0.904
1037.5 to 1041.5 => 0.891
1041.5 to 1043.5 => 0.923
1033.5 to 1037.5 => 0.961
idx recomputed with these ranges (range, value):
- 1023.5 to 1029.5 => 1.025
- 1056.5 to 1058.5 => 1.388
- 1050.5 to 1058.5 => 1.335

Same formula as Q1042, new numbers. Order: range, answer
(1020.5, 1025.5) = 1.02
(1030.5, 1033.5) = 1.09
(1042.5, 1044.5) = 0.947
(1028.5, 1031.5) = 1.12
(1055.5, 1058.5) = 1.44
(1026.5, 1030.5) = 1.1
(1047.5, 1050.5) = 1.23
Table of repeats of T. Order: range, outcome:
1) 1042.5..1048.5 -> 1.179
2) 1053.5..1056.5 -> 1.466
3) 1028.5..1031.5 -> 1.147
